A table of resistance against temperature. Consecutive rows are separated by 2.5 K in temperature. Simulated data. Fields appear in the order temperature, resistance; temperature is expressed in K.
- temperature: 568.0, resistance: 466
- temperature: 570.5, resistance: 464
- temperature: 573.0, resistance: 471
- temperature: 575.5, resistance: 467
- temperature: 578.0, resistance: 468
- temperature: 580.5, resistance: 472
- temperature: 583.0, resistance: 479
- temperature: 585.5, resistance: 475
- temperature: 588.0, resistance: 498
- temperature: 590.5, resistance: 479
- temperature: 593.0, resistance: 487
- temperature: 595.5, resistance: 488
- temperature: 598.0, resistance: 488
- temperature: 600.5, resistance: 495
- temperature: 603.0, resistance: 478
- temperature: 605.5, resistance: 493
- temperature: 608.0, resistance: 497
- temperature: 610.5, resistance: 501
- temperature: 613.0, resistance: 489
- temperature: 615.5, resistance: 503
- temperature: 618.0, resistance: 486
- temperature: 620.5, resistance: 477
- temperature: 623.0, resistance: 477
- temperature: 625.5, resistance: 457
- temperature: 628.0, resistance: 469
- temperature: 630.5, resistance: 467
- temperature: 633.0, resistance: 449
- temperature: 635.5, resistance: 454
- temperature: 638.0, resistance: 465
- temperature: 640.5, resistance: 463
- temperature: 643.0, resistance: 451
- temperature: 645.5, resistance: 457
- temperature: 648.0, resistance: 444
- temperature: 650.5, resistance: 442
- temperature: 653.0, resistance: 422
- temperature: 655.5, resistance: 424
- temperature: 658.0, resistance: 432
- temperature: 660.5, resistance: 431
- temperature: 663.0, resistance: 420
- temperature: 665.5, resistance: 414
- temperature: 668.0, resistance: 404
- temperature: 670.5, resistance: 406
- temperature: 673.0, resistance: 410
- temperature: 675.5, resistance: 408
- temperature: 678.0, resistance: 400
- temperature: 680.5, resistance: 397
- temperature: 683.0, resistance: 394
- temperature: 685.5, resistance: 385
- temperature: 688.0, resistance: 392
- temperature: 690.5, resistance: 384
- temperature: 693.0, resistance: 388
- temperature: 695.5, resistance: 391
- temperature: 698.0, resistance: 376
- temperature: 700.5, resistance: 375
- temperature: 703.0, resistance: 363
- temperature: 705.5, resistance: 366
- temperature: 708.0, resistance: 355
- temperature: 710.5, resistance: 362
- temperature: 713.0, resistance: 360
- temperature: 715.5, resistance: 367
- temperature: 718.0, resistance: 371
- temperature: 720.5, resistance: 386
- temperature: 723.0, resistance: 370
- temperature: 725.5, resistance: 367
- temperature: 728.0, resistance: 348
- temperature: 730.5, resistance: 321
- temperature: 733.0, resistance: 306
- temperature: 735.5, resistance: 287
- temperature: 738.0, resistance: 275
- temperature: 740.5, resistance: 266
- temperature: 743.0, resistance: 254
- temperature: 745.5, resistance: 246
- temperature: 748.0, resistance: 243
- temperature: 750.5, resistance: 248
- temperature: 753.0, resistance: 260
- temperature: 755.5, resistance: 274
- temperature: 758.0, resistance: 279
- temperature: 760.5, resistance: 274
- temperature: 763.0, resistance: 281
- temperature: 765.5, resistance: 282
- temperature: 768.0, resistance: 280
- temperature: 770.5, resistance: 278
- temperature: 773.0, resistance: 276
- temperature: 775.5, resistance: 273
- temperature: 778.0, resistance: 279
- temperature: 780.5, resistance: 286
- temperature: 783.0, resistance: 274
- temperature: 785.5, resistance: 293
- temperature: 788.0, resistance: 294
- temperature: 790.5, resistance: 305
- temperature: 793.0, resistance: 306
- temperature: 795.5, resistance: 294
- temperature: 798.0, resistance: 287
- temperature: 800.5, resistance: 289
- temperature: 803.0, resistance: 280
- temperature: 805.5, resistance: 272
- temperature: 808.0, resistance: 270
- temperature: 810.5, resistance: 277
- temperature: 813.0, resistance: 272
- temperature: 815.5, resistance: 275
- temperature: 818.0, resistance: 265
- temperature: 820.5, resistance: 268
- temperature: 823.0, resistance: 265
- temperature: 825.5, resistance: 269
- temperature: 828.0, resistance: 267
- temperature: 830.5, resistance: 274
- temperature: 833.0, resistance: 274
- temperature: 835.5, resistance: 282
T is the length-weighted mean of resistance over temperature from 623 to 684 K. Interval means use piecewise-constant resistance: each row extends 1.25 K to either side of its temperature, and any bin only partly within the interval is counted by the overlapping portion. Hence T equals 434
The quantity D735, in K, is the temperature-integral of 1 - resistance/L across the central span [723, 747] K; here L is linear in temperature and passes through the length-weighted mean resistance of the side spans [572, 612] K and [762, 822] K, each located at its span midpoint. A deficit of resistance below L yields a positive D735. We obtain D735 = 2.82 K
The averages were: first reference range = 484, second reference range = 281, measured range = 300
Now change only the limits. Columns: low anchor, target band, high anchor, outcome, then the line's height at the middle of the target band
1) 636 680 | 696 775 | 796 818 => 8.7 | 350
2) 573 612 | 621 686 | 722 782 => -4.1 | 408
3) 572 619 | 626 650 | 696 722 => -0.9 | 441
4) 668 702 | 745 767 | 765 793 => 3.2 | 311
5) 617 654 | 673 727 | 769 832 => 1.2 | 389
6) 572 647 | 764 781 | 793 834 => 2.0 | 316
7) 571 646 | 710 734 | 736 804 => -1.4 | 336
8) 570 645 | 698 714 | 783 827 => 0.6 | 379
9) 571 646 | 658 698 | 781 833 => 0.6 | 408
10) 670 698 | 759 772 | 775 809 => 1.4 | 313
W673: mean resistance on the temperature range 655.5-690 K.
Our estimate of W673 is 407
